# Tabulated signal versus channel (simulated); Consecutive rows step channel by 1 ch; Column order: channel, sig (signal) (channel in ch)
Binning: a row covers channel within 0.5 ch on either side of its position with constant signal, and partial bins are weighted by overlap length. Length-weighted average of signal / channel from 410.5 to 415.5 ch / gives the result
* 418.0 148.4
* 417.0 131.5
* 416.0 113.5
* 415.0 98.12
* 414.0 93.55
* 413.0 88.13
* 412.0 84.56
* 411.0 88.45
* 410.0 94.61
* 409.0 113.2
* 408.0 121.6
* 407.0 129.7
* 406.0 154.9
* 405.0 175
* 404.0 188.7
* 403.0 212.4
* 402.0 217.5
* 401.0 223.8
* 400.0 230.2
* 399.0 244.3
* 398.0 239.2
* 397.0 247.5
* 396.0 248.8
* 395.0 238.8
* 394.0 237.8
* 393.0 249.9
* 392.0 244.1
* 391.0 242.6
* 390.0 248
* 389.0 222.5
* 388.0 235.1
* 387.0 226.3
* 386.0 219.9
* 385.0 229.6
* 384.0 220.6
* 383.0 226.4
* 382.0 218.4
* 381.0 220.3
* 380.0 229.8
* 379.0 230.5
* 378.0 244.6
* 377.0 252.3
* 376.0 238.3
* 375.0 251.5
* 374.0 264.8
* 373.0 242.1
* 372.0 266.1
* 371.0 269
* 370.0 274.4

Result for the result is 90.6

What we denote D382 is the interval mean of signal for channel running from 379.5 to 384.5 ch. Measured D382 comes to 223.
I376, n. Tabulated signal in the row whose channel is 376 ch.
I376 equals 238.3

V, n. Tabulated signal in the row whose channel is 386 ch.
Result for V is 219.9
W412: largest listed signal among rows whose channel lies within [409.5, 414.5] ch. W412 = 94.61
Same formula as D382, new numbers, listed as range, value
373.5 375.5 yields 258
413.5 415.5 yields 95.8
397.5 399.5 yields 242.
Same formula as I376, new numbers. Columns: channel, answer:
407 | 129.7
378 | 244.6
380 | 229.8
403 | 212.4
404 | 188.7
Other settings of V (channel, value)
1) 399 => 244.3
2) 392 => 244.1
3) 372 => 266.1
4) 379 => 230.5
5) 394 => 237.8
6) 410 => 94.61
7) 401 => 223.8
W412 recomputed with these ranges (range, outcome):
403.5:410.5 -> 188.7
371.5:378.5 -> 266.1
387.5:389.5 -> 235.1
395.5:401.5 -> 248.8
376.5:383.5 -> 252.3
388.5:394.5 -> 249.9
